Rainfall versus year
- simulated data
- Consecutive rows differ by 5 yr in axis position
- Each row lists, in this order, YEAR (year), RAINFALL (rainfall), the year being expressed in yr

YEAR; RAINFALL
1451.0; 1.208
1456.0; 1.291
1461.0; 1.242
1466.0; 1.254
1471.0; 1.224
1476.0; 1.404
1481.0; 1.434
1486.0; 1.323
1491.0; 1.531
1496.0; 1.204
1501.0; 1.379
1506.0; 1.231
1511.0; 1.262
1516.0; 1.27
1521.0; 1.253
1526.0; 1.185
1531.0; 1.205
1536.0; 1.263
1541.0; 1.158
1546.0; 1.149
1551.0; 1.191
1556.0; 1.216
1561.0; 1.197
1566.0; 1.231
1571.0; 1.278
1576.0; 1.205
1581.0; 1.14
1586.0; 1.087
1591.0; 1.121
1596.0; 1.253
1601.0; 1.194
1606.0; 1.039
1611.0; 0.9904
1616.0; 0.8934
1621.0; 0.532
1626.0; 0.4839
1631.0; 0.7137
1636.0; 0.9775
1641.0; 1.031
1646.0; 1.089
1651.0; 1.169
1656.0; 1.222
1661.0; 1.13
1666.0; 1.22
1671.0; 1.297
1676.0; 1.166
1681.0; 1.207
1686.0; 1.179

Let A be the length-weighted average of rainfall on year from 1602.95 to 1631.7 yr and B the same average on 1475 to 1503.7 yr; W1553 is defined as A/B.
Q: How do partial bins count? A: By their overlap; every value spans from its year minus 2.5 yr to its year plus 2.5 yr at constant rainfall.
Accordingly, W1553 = 0.6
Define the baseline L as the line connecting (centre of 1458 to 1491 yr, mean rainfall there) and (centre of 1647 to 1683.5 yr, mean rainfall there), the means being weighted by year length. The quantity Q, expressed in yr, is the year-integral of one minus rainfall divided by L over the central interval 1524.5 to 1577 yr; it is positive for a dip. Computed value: 2.8 yr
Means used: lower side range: 1.33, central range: 1.21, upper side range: 1.2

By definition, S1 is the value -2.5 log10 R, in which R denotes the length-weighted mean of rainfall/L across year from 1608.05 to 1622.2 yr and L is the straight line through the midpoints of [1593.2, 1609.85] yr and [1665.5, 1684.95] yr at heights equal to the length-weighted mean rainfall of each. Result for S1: 0.353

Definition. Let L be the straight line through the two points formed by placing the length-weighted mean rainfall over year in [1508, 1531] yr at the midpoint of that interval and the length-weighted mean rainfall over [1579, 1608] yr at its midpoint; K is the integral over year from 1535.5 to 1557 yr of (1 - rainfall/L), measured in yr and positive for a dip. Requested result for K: 0.3 yr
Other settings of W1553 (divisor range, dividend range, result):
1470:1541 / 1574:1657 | 0.78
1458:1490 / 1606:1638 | 0.59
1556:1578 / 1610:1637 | 0.60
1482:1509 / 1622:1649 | 0.63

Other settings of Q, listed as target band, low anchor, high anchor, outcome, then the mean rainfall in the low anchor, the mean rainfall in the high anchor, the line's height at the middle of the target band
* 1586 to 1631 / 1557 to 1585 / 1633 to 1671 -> 9.1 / 1.2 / 1.13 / 1.17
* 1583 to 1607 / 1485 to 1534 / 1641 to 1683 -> 1.5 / 1.28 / 1.18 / 1.22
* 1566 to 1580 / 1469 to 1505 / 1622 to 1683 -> -0.4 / 1.35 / 1.04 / 1.19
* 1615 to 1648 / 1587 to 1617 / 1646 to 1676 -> 9.7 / 1.09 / 1.19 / 1.14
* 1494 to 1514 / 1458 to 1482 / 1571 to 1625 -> -0.6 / 1.3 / 1.04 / 1.23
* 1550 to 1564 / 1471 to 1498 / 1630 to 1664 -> 0.3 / 1.37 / 1.06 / 1.23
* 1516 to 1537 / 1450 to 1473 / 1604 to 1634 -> -3.5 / 1.25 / 0.774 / 1.05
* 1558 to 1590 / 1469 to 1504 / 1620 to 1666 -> -1.5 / 1.36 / 0.956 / 1.13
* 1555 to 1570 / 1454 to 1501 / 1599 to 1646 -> -2.2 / 1.33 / 0.881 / 1.07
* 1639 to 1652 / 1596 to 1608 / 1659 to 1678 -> 1.1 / 1.15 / 1.21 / 1.19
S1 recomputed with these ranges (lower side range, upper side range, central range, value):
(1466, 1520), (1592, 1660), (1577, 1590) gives -0.04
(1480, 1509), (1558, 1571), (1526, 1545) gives 0.07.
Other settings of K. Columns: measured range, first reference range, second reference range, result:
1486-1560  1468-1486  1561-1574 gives 2.5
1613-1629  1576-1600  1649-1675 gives 7.2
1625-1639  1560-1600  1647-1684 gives 5.1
